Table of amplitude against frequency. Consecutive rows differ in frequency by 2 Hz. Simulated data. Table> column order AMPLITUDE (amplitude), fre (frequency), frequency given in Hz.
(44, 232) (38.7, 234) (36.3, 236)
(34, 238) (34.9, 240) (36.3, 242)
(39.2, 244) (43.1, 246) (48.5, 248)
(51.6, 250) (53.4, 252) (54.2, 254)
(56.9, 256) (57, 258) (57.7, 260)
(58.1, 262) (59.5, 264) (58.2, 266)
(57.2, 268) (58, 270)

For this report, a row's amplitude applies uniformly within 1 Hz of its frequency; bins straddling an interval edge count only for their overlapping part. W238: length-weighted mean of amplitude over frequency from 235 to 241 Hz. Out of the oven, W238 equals 35.1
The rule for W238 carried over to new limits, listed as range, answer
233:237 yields 37.5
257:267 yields 58.1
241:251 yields 43.7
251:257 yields 54.8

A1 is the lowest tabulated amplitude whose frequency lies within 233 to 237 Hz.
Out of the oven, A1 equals 36.3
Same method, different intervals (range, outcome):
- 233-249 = 34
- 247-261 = 48.5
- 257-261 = 57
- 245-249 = 43.1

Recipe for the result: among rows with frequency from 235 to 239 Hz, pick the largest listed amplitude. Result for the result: 36.3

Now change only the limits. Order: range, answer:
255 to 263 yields 58.1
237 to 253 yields 53.4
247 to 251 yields 51.6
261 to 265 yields 59.5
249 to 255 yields 54.2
